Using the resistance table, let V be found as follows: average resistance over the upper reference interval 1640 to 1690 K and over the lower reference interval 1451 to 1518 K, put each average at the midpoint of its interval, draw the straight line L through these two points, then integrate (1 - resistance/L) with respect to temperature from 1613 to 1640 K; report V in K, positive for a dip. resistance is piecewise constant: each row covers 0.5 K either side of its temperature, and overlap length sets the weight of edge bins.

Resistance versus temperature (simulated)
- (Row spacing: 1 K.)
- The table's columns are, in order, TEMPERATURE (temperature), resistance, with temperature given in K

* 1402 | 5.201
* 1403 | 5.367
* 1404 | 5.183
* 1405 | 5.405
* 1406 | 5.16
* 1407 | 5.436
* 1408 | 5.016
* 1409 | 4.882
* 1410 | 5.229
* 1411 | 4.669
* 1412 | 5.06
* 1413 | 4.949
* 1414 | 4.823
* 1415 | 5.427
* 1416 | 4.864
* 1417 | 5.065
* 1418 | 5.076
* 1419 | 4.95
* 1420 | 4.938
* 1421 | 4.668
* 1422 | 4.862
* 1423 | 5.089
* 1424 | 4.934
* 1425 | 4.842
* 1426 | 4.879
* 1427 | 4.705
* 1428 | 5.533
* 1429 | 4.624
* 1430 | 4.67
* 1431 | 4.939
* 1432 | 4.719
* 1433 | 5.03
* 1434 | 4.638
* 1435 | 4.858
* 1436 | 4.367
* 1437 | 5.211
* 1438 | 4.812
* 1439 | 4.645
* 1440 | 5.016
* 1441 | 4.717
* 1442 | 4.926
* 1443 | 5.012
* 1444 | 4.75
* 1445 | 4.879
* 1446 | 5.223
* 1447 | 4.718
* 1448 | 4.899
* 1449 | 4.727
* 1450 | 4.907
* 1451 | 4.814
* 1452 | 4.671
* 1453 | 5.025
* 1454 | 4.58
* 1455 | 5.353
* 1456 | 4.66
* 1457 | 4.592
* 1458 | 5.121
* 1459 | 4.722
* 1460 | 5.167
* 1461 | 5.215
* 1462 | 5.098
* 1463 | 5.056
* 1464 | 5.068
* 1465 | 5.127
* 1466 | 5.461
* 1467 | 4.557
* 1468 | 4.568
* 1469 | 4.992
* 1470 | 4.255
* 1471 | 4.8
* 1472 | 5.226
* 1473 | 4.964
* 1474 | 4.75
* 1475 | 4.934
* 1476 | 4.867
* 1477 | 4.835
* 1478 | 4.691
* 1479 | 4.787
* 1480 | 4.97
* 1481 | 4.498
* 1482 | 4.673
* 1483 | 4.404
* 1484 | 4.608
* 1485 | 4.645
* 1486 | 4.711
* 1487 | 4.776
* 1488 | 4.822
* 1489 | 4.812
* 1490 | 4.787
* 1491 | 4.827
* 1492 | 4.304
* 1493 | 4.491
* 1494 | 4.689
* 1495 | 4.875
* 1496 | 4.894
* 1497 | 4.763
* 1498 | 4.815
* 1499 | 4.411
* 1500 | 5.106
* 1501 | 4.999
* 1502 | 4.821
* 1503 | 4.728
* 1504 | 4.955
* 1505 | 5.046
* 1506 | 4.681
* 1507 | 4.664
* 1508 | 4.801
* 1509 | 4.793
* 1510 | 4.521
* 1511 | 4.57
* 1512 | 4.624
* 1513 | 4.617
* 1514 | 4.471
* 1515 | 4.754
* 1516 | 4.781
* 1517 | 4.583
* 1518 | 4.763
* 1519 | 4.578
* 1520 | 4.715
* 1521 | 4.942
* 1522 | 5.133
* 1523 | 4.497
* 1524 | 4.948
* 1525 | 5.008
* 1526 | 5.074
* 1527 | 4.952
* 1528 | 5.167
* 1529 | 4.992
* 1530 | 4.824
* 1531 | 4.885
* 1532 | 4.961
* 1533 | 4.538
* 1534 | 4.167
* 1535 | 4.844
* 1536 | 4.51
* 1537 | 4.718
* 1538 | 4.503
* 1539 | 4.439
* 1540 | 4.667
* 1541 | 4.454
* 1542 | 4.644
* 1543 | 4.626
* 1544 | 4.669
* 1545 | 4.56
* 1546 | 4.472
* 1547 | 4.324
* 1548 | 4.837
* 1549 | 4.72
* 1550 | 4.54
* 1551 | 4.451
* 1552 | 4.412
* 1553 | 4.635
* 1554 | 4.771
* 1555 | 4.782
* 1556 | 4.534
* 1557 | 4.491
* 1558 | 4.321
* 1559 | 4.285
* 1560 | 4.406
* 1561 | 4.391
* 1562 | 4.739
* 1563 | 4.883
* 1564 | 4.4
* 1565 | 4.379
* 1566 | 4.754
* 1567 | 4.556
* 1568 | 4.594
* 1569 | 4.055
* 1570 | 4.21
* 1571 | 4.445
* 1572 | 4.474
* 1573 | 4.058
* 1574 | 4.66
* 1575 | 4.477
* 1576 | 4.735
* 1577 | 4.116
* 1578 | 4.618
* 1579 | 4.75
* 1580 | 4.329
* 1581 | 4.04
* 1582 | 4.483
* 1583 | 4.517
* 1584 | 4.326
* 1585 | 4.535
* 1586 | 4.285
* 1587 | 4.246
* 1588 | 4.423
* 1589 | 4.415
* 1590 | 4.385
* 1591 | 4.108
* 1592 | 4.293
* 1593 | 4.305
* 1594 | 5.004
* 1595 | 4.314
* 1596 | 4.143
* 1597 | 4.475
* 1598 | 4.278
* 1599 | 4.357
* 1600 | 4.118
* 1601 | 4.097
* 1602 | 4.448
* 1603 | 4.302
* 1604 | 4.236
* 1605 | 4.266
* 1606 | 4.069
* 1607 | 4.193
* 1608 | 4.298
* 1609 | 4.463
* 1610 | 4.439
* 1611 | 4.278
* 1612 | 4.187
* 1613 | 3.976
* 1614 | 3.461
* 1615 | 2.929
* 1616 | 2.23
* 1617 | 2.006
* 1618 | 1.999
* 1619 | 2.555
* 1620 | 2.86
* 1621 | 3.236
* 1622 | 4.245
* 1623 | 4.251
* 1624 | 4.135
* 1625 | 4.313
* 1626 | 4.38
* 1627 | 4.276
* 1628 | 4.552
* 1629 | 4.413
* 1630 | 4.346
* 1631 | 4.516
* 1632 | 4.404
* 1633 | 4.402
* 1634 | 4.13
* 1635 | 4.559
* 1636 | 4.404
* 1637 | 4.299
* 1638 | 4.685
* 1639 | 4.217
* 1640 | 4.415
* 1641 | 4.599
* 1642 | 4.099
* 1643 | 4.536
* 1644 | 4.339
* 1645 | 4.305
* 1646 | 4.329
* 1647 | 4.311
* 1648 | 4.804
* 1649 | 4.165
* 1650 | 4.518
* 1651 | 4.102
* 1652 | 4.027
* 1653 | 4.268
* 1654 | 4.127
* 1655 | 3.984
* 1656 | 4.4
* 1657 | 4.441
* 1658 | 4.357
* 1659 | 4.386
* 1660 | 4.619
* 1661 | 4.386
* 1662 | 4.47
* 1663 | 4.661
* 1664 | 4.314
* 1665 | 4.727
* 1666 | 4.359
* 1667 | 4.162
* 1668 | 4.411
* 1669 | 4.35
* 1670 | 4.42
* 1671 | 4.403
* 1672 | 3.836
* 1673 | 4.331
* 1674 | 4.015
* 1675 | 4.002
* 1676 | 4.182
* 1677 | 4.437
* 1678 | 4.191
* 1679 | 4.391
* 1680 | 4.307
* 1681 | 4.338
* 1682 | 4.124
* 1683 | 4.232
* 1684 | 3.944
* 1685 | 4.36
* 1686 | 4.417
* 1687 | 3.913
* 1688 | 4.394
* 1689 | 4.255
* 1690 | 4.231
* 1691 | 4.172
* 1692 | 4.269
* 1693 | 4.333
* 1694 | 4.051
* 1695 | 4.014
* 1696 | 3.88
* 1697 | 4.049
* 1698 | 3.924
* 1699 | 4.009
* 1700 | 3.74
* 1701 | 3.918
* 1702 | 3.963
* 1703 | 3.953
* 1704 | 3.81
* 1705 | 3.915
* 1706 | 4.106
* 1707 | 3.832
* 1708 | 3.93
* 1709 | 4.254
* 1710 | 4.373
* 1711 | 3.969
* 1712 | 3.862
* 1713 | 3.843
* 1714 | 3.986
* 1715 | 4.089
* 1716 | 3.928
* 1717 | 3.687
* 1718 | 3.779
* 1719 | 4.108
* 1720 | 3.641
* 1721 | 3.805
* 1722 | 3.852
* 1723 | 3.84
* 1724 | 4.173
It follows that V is 3.41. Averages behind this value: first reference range 4.79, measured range 3.85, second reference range 4.31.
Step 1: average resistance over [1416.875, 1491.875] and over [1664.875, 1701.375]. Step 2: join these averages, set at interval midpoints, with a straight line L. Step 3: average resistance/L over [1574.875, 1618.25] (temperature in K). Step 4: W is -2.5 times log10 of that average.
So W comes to 0.08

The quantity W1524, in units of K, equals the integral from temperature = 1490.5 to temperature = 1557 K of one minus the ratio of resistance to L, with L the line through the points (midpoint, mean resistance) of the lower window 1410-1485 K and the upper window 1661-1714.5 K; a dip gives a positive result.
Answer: -0.9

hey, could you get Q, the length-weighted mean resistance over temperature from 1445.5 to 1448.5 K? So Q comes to 4.95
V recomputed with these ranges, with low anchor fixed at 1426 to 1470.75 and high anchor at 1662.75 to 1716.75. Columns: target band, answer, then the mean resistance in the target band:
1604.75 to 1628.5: 3.5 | 3.73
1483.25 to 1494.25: 0.2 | 4.67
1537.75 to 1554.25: 0.0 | 4.57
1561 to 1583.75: 0.2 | 4.46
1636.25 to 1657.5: -0.3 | 4.33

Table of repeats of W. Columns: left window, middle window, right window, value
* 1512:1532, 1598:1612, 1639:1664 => 0.06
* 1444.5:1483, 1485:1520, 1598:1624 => -0.03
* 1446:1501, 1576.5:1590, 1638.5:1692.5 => 0.03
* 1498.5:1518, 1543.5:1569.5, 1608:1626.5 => -0.08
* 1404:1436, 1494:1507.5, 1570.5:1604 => -0.03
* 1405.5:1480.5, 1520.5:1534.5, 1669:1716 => -0.05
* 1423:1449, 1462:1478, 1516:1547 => -0.02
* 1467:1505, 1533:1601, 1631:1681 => 0.02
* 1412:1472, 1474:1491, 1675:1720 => 0.01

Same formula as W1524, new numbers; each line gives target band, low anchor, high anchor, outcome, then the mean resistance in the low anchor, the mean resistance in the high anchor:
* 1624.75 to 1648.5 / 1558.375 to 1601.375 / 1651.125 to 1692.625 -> -0.4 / 4.41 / 4.28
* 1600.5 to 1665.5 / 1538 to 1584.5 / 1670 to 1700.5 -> 2.5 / 4.5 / 4.16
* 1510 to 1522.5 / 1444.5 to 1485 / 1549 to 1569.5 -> -0.1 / 4.86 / 4.52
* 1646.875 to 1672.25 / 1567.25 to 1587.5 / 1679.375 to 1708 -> -1.1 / 4.4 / 4.09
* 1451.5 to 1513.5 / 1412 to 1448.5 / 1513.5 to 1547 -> 0.0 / 4.9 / 4.72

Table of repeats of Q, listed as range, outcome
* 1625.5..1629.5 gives 4.41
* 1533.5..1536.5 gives 4.51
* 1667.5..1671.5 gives 4.4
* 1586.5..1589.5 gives 4.36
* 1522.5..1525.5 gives 4.82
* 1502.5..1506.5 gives 4.85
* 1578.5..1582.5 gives 4.4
